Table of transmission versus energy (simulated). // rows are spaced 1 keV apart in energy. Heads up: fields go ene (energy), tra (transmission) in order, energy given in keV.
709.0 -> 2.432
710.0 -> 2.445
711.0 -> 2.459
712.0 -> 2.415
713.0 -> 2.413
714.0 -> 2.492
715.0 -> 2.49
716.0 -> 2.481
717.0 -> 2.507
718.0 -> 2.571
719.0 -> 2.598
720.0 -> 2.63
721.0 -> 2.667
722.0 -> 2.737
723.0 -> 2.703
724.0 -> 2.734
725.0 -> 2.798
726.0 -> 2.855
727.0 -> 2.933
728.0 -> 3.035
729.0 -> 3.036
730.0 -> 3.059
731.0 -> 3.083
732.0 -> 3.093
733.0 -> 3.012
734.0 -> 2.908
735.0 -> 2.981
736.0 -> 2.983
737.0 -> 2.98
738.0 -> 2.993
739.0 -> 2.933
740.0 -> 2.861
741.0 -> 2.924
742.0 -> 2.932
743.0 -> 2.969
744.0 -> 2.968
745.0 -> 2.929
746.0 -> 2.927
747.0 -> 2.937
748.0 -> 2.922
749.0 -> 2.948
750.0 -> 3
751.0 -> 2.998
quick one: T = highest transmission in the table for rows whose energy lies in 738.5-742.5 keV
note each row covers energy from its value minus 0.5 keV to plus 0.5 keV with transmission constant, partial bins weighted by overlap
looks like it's 2.933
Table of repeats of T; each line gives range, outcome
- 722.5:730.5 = 3.059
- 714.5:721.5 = 2.667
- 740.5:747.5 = 2.969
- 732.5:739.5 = 3.012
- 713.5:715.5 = 2.492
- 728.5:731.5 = 3.083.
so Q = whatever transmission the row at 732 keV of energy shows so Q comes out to 3.093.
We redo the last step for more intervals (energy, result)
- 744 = 2.968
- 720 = 2.63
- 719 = 2.598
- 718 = 2.571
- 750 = 3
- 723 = 2.703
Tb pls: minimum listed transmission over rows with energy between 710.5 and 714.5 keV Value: 2.413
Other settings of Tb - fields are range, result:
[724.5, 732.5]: 2.798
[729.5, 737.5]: 2.908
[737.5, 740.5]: 2.861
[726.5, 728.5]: 2.933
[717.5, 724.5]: 2.571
